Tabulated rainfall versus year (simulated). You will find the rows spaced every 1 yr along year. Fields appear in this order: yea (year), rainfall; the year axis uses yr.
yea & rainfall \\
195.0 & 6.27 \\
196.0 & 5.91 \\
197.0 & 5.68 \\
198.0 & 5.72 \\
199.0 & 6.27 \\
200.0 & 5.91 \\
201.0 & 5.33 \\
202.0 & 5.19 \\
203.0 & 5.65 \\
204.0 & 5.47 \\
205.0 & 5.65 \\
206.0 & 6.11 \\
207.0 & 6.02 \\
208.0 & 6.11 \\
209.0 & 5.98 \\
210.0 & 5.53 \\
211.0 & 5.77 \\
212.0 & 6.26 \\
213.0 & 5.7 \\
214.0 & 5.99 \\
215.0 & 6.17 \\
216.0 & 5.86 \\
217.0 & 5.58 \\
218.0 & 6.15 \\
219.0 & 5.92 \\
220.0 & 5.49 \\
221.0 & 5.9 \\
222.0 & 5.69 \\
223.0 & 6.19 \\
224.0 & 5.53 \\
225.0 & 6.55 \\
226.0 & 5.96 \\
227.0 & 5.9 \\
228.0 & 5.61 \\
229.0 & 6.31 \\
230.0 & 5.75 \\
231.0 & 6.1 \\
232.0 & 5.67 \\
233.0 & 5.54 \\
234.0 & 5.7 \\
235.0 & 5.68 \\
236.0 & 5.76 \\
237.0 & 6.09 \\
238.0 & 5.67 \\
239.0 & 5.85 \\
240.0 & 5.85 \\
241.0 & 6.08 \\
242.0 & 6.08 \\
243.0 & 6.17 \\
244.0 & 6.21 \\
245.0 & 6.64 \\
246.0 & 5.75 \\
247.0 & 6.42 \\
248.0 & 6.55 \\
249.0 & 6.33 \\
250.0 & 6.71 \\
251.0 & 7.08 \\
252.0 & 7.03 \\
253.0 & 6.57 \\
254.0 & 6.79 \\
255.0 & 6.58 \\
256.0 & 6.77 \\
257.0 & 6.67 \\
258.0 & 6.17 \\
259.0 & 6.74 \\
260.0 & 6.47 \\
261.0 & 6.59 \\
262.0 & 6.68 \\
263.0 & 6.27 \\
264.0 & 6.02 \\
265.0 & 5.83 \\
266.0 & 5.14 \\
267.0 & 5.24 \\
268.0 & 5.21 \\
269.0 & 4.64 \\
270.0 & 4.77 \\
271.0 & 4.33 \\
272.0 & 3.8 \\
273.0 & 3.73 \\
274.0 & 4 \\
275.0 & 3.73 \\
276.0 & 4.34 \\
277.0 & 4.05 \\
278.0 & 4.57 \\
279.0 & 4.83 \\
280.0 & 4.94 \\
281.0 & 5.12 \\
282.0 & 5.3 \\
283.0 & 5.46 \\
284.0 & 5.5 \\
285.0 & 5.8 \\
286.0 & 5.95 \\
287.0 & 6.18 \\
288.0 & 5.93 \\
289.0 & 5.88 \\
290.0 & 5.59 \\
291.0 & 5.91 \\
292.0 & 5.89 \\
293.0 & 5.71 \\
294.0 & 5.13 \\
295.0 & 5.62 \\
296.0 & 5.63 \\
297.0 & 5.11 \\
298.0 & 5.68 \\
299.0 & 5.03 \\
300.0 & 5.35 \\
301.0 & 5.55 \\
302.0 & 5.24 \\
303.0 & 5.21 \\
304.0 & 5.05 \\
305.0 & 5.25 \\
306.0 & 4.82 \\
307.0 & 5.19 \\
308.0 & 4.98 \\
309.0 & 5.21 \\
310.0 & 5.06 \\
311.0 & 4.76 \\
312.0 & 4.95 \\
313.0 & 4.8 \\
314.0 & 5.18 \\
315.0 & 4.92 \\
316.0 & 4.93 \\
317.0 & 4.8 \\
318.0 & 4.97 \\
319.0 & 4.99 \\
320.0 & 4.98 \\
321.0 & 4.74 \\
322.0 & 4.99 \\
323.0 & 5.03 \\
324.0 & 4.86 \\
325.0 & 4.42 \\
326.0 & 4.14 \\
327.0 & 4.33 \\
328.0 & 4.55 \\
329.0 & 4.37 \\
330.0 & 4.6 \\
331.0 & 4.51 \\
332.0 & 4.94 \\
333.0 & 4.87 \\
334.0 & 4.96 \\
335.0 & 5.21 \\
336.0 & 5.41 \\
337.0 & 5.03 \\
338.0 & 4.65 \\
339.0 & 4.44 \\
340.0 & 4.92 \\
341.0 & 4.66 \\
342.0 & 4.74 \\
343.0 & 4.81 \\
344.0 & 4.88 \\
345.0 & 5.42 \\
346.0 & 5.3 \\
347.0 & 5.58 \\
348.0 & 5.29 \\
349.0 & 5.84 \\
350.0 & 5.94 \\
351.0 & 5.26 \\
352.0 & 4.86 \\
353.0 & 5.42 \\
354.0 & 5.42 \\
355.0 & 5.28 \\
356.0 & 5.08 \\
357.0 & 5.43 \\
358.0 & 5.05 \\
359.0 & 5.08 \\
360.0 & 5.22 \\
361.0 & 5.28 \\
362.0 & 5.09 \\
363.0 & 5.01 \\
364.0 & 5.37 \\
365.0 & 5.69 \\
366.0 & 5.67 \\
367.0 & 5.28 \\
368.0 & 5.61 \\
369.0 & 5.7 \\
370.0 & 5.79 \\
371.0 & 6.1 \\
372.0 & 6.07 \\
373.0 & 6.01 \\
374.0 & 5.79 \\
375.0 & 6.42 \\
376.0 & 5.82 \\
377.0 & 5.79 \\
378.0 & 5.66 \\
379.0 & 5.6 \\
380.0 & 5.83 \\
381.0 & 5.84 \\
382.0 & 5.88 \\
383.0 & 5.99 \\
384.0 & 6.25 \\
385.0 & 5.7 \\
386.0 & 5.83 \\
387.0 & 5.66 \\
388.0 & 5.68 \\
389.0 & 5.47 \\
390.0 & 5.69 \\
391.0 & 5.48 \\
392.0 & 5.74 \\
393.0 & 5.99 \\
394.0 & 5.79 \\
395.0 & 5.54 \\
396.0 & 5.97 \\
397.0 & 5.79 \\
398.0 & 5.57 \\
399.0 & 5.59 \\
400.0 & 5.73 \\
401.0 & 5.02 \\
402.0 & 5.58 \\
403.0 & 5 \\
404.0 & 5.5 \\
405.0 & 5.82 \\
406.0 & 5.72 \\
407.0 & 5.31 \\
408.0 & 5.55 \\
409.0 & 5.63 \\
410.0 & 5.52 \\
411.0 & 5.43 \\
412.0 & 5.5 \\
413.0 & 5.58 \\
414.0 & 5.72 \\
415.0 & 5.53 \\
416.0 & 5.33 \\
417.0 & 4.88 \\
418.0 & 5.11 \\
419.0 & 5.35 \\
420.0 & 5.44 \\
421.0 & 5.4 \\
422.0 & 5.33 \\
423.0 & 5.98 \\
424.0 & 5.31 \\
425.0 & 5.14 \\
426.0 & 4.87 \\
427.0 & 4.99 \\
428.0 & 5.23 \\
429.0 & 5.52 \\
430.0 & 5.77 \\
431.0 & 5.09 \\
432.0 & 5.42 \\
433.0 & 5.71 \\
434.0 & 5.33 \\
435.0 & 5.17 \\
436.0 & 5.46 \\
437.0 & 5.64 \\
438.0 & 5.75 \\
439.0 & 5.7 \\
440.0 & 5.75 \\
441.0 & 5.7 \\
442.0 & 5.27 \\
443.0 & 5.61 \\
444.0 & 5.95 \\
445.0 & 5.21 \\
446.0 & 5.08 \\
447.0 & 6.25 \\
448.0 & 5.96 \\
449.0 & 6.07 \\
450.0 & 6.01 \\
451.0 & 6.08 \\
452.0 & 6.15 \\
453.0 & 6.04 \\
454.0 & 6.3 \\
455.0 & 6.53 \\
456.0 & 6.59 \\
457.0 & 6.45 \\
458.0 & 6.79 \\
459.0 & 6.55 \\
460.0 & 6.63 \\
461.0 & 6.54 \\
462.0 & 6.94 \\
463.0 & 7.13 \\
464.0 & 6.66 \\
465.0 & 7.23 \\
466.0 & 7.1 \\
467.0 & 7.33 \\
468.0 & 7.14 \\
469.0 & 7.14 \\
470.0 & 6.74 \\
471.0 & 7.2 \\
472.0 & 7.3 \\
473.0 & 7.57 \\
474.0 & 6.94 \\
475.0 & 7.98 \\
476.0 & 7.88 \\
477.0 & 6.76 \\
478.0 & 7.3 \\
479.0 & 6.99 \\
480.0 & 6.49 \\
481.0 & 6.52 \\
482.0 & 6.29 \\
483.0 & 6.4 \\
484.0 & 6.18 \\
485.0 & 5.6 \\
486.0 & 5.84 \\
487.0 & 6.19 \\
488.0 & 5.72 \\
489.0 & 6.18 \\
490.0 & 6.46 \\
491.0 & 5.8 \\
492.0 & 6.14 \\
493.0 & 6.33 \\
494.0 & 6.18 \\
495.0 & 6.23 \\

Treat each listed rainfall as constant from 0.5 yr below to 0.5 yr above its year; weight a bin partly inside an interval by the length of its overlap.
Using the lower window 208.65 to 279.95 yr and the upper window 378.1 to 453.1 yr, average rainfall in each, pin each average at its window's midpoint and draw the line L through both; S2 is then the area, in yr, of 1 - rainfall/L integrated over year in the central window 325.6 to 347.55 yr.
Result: 3.3 yr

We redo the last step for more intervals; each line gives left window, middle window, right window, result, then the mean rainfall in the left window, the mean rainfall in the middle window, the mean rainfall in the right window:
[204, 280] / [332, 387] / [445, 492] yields 6.86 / 5.79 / 5.43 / 6.57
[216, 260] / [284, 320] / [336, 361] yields 1.64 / 6.14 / 5.32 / 5.16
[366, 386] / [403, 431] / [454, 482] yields 4.09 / 5.84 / 5.41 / 6.95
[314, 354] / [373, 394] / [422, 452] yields -2.28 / 4.95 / 5.81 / 5.56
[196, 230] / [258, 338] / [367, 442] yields 8.39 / 5.85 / 5.14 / 5.59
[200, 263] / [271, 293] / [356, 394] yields 3.17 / 6.07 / 5.07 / 5.66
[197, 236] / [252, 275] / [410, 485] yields 0.85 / 5.84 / 5.67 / 6.09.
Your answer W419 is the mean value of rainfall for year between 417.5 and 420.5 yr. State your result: 5.3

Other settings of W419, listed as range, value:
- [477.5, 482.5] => 6.72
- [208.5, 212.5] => 5.88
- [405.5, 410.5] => 5.55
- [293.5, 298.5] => 5.43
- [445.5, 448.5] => 5.76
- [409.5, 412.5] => 5.48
